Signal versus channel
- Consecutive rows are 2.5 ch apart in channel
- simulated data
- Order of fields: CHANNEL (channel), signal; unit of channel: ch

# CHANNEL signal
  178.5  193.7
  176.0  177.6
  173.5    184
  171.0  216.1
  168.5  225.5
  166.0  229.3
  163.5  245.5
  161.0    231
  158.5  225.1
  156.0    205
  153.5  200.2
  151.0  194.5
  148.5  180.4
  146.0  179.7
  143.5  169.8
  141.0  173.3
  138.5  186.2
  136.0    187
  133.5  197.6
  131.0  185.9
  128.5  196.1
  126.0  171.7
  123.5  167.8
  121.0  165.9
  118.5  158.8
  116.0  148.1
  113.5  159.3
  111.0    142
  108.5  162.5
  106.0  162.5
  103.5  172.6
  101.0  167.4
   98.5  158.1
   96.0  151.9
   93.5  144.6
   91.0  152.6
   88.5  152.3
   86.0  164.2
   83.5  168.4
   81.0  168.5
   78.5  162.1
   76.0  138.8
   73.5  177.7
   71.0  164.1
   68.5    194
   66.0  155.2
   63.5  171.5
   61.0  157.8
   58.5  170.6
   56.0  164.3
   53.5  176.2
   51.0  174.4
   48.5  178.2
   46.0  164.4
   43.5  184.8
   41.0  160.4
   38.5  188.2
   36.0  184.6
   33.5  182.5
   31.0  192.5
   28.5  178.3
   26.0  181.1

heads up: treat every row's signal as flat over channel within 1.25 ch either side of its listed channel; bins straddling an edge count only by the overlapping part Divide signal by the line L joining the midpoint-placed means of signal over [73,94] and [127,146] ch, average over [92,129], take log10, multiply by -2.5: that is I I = 0.070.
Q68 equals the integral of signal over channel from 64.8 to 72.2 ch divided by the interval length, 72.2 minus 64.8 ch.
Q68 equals 171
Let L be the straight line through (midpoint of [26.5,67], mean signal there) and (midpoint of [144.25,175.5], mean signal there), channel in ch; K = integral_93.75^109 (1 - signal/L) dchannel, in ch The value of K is 2.3 ch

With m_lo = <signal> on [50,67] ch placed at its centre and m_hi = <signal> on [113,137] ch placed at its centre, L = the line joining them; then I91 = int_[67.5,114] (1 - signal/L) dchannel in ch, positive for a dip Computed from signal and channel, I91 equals 2.6 ch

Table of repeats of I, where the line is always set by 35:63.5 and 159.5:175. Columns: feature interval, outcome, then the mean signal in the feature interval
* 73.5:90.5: 0.16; 160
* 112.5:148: 0.18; 175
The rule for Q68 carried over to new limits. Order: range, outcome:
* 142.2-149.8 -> 177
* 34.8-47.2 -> 176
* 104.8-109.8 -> 162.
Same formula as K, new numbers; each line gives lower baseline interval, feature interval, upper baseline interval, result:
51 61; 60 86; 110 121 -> -0.1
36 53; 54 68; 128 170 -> 1.1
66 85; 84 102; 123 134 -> 1.7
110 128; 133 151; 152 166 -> 1.2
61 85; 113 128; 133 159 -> 1.5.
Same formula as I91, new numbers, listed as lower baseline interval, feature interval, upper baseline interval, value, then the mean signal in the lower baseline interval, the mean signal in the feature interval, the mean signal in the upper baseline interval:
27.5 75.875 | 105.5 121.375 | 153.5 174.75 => 3.4 ch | 174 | 156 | 219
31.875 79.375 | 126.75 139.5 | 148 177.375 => 0.6 ch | 171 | 190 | 210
